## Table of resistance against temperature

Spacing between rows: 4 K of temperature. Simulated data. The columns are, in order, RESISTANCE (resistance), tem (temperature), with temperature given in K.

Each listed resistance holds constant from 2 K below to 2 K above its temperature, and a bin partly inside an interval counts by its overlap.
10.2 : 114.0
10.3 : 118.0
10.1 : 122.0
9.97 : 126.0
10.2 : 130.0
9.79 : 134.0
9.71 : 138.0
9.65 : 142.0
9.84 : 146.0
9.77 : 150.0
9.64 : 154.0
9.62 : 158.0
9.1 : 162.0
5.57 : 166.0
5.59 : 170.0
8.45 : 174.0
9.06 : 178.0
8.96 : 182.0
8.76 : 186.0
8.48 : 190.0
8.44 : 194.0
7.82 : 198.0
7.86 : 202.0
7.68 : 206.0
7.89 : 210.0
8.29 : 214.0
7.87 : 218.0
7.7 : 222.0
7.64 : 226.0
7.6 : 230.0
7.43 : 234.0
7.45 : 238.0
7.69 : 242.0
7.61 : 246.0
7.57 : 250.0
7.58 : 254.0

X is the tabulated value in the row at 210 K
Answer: 7.89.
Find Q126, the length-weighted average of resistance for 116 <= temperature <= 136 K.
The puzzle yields 10.1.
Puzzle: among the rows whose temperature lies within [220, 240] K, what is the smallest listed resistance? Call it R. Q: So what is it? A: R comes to 7.43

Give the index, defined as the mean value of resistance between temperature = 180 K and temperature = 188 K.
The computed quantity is 8.86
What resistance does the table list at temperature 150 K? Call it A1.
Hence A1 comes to 9.77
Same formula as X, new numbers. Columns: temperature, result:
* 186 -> 8.76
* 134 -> 9.79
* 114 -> 10.2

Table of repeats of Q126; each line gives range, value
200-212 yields 7.81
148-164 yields 9.53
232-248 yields 7.54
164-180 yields 7.17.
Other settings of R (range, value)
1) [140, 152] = 9.65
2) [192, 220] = 7.68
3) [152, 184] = 5.57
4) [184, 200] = 7.82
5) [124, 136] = 9.79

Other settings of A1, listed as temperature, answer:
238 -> 7.45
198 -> 7.82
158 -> 9.62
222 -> 7.7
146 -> 9.84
